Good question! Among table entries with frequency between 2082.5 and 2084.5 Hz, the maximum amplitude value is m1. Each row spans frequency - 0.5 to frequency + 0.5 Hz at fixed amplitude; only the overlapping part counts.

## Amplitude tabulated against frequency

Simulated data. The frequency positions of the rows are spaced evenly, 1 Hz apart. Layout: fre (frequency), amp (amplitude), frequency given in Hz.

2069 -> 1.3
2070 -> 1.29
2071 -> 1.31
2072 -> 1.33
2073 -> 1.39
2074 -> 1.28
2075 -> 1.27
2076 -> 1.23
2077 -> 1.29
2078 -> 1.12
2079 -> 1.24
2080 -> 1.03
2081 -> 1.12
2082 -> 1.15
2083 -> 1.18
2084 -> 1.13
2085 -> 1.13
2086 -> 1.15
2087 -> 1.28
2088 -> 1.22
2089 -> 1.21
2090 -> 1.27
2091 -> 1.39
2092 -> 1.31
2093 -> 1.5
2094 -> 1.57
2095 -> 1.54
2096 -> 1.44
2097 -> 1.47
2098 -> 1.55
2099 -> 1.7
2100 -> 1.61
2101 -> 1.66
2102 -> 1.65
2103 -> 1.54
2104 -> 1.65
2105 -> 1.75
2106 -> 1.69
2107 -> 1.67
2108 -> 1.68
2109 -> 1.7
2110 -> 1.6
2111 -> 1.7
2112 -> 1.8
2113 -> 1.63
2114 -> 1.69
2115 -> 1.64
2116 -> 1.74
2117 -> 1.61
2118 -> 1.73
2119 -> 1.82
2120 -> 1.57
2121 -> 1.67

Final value 1.18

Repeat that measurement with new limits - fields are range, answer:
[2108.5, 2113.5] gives 1.8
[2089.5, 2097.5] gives 1.57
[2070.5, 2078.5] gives 1.39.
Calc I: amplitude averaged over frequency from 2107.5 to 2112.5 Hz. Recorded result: 1.7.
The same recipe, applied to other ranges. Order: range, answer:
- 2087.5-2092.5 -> 1.28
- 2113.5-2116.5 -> 1.69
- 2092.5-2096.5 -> 1.51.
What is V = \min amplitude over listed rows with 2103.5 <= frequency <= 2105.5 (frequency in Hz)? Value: 1.65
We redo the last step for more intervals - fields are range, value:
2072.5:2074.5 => 1.28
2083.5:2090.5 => 1.13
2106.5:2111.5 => 1.6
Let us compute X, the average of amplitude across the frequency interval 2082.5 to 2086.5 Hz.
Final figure 1.15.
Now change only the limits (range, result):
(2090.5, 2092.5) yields 1.35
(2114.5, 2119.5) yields 1.71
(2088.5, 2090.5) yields 1.24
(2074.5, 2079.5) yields 1.23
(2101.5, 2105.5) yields 1.65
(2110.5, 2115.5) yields 1.69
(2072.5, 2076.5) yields 1.29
